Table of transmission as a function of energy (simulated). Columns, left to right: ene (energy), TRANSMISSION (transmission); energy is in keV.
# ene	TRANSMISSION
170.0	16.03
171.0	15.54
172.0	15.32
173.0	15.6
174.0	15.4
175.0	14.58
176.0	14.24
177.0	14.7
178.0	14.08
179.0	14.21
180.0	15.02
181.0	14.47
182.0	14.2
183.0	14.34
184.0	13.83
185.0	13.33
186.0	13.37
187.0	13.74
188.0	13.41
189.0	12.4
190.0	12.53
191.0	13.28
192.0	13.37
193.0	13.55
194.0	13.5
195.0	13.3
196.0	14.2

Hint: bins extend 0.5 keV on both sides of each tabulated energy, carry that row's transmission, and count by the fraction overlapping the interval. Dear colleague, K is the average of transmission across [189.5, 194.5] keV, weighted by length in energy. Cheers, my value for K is 13.2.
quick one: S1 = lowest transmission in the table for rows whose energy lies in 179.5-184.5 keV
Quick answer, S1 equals 13.83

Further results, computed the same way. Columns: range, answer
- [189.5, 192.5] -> 12.53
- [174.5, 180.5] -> 14.08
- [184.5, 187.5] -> 13.33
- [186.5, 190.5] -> 12.4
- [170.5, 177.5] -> 14.24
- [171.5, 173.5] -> 15.32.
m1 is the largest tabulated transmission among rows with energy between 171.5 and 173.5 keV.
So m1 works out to 15.6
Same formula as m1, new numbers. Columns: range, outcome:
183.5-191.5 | 13.83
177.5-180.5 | 15.02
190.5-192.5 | 13.37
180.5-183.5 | 14.47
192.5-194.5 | 13.55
